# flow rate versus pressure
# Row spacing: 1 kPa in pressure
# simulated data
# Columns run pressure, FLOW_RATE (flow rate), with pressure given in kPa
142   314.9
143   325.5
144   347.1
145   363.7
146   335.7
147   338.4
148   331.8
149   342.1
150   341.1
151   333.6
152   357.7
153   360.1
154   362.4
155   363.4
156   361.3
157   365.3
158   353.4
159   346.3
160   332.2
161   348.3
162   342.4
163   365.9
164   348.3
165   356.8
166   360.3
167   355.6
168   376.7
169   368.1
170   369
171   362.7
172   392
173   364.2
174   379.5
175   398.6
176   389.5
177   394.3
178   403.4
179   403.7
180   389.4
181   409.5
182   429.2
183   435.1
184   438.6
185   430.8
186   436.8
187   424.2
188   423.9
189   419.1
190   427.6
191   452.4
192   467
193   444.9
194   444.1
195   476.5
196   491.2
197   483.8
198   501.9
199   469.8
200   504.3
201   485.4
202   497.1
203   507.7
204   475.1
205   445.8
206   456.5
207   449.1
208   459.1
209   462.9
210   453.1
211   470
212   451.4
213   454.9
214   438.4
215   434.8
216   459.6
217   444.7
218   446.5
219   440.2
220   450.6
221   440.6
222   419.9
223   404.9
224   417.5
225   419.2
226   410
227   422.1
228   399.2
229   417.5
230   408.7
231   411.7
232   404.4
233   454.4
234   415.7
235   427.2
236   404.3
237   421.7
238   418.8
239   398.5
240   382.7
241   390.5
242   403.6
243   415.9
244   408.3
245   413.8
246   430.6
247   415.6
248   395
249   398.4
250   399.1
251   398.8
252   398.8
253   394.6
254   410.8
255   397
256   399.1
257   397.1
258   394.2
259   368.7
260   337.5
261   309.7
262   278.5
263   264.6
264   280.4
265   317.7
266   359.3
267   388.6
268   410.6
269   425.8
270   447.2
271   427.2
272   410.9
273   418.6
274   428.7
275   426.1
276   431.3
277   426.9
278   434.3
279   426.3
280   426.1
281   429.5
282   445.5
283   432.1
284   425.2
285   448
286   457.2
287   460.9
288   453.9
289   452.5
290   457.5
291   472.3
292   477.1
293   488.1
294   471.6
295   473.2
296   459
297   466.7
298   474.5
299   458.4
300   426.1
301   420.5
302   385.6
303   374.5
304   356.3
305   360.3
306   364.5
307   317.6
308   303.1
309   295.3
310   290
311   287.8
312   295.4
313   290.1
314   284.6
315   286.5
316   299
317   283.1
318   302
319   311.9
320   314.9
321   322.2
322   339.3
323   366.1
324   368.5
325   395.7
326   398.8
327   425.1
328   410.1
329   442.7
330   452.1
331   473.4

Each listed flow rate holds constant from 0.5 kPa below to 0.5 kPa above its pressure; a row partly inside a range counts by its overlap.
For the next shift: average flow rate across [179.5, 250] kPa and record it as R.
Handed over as 436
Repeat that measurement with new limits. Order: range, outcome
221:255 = 410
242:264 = 380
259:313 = 400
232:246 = 412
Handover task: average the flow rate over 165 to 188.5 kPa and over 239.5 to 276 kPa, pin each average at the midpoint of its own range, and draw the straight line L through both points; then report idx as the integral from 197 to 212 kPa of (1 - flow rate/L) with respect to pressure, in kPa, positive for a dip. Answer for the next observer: -3.1 kPa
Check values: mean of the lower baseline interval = 396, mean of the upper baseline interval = 388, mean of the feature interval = 474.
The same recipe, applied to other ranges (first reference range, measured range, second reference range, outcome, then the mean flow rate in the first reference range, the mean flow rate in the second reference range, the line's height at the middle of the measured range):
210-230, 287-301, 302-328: -4.3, 434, 332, 354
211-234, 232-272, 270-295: 4.3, 430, 444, 437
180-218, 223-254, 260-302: 2.0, 455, 420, 438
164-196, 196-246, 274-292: -2.1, 408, 442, 421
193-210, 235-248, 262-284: 0.7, 474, 400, 433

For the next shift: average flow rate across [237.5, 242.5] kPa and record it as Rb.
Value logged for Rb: 399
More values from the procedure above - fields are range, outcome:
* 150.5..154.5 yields 353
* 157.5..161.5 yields 345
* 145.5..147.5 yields 337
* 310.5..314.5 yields 289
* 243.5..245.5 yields 411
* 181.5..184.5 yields 434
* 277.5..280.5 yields 429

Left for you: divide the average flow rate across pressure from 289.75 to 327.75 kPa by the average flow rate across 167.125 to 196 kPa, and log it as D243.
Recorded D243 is 0.9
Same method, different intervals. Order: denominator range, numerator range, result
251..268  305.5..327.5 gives 0.90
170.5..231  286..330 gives 0.88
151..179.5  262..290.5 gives 1.12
